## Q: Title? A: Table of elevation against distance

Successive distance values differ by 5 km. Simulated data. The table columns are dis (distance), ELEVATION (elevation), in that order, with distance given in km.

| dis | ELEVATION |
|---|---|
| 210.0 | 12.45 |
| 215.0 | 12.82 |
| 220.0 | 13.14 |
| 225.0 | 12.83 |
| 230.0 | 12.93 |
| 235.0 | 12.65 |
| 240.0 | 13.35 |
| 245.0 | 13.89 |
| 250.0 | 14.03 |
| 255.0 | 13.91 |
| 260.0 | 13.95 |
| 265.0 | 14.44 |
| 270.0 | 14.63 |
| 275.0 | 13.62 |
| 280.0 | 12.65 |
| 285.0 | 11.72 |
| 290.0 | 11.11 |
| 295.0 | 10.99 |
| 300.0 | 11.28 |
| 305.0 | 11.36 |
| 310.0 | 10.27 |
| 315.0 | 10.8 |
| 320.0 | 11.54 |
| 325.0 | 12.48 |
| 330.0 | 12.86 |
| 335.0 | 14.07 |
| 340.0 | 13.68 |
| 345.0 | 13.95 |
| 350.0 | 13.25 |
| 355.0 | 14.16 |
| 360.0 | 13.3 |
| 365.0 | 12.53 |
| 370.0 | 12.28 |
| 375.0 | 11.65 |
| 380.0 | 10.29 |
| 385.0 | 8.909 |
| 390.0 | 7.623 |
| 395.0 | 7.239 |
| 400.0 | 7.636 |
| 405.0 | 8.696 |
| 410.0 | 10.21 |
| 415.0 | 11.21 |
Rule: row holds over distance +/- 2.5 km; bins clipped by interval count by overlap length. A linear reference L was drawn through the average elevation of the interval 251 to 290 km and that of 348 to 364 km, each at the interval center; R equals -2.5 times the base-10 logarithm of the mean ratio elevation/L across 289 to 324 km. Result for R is 0.207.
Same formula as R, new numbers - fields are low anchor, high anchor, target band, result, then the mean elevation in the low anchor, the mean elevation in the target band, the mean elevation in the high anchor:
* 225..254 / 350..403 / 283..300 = 0.099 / 13.4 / 11.3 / 10.7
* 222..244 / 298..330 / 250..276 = -0.141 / 13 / 14.1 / 11.4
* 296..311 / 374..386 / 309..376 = -0.192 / 11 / 12.7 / 10.3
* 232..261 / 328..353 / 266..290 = 0.047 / 13.6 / 13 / 13.6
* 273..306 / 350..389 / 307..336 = -0.007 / 11.8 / 11.9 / 11.8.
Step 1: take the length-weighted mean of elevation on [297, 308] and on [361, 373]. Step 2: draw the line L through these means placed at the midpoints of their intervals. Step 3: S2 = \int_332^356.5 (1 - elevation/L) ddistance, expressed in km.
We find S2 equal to -3.5 km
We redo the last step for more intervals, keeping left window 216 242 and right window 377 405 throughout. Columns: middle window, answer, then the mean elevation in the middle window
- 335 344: -3.6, 13.8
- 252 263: -1.6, 14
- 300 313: -0.1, 10.9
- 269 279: -1.8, 13.8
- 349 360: -4.9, 13.7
